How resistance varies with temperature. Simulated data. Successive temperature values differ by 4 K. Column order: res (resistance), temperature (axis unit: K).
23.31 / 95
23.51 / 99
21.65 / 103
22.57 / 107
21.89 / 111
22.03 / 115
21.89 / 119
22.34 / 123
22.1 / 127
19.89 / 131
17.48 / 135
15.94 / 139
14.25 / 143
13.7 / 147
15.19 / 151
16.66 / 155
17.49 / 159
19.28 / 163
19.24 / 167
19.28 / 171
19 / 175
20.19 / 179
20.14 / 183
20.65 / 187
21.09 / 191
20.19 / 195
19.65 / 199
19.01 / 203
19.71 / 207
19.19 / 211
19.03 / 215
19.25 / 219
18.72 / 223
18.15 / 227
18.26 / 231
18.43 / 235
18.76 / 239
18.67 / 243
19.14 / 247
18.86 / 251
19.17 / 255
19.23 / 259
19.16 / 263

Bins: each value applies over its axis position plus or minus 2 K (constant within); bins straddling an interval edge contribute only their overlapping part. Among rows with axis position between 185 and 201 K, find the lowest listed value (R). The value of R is 19.65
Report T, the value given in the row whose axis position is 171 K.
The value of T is 19.28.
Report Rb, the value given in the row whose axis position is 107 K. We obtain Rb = 22.57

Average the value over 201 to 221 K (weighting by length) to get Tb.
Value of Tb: 19.2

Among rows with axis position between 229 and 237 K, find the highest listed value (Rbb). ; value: 18.43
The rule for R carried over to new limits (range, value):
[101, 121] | 21.65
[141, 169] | 13.7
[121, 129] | 22.1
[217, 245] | 18.15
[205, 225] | 18.72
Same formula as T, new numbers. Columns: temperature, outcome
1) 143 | 14.25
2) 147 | 13.7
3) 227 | 18.15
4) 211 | 19.19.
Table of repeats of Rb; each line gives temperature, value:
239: 18.76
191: 21.09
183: 20.14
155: 16.66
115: 22.03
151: 15.19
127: 22.1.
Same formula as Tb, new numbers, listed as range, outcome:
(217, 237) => 18.6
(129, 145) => 16.9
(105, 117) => 22.2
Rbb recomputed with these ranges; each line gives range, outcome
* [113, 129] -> 22.34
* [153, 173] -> 19.28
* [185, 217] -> 21.09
